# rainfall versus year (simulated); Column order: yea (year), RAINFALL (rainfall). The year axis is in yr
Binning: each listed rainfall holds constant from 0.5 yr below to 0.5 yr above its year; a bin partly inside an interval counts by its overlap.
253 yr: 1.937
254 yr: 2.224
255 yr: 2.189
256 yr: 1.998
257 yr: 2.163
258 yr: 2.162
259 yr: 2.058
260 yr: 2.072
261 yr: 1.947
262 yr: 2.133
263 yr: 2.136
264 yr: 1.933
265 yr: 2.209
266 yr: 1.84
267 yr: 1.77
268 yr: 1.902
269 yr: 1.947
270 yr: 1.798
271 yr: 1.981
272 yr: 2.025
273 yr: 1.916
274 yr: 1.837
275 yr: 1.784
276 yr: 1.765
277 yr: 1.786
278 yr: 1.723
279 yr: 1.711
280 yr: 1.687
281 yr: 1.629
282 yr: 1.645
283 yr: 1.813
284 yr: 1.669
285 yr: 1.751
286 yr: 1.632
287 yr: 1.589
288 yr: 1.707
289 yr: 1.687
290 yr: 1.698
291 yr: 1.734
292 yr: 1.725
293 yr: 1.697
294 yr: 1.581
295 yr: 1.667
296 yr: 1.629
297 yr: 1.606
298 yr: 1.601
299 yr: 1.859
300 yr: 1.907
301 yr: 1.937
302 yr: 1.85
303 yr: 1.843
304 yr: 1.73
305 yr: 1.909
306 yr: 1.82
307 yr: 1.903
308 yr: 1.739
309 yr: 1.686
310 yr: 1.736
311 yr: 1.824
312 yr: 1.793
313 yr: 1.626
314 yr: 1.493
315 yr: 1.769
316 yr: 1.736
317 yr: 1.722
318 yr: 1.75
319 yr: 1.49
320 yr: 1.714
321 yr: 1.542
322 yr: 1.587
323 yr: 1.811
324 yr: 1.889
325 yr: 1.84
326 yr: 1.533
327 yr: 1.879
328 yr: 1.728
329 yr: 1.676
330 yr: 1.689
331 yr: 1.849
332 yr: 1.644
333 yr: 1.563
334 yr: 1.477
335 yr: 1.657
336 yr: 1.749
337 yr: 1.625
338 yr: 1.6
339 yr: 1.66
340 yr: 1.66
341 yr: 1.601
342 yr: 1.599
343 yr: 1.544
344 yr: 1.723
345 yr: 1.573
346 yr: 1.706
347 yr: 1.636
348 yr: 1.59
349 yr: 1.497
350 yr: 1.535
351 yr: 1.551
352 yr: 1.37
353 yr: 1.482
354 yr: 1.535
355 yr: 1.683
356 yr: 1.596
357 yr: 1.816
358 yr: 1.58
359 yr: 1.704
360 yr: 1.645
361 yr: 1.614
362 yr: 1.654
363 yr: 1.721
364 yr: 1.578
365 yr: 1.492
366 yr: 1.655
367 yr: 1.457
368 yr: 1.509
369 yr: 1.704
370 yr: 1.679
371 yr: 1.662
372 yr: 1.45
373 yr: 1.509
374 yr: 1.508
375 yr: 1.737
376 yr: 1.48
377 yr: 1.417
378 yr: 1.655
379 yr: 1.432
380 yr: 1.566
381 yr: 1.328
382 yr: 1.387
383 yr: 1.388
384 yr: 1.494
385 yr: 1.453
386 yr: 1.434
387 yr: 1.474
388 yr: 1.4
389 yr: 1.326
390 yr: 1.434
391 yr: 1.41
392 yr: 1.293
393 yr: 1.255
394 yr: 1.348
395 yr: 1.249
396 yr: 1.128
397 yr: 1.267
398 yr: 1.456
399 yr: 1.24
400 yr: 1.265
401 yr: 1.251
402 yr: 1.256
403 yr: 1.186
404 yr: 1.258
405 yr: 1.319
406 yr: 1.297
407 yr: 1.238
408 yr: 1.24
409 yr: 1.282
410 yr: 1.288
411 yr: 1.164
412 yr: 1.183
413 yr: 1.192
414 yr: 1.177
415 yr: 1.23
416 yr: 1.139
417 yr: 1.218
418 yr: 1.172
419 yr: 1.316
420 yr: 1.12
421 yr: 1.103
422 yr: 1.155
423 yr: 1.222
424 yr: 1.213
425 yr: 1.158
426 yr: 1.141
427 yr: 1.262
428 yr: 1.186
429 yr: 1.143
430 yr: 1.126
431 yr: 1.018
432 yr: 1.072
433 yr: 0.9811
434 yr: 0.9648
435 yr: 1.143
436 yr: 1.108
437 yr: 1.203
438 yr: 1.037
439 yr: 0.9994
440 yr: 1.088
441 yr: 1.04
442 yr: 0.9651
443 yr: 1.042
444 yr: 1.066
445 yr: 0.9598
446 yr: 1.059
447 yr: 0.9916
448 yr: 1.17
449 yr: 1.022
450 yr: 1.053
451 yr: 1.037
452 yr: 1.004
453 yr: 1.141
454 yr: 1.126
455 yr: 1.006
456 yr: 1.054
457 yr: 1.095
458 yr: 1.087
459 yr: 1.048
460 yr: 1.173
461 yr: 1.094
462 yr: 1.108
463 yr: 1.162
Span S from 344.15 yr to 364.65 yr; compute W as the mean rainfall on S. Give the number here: 1.6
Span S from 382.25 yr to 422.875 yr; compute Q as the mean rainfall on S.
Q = 1.28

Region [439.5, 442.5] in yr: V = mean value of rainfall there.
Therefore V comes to 1.03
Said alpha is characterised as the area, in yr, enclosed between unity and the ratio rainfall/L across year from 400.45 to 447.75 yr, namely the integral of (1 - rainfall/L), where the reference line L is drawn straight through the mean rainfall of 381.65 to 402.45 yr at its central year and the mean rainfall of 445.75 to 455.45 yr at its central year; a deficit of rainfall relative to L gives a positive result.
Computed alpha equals 1.64 yr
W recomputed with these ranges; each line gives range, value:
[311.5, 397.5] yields 1.57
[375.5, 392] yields 1.44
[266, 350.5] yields 1.72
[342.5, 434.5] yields 1.39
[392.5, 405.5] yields 1.27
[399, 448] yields 1.15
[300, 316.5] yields 1.78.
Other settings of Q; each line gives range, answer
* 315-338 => 1.69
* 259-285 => 1.87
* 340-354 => 1.57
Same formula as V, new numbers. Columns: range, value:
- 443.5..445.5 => 1.01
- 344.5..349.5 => 1.6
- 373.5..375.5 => 1.62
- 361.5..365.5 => 1.61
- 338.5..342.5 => 1.63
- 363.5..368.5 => 1.54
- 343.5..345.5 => 1.65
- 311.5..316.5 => 1.68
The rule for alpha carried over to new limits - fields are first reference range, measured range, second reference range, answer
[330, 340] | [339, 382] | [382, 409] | -2.00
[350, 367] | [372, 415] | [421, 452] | 0.67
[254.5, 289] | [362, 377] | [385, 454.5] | -1.69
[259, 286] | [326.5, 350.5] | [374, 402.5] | -0.78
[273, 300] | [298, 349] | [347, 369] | -1.85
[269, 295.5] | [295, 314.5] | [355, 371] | -0.55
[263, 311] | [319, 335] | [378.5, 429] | -0.77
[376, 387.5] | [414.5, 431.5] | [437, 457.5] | 0.43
